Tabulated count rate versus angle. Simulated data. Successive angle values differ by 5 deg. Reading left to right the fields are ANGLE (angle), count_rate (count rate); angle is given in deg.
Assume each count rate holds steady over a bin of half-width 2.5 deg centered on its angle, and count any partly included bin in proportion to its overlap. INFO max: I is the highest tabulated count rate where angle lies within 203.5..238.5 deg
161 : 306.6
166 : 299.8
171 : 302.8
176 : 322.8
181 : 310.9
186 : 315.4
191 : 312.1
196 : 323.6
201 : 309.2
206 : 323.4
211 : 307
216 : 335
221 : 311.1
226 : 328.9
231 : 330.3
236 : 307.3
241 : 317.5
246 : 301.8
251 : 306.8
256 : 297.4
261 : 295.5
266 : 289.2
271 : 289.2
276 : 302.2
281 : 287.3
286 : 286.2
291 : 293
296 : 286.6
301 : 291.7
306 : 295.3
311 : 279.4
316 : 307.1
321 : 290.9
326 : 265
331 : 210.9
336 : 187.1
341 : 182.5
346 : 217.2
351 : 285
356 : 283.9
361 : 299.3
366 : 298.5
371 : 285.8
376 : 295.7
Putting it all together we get 335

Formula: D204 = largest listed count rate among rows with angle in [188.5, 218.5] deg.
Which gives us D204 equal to 335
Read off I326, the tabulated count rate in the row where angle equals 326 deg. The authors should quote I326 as 265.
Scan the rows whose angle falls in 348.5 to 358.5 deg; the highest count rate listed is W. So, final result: 285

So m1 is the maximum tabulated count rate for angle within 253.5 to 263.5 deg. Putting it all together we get 297.4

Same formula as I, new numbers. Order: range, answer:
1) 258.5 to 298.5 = 302.2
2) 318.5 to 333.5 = 290.9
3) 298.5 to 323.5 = 307.1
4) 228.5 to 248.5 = 330.3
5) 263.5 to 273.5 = 289.2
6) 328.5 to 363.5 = 299.3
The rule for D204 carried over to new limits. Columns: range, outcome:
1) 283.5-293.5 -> 293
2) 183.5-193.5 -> 315.4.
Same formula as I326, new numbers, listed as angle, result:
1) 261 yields 295.5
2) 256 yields 297.4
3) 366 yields 298.5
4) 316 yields 307.1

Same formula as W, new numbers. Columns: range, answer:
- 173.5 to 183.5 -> 322.8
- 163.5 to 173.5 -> 302.8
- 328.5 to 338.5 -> 210.9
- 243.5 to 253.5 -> 306.8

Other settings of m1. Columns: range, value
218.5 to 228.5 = 328.9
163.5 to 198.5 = 323.6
